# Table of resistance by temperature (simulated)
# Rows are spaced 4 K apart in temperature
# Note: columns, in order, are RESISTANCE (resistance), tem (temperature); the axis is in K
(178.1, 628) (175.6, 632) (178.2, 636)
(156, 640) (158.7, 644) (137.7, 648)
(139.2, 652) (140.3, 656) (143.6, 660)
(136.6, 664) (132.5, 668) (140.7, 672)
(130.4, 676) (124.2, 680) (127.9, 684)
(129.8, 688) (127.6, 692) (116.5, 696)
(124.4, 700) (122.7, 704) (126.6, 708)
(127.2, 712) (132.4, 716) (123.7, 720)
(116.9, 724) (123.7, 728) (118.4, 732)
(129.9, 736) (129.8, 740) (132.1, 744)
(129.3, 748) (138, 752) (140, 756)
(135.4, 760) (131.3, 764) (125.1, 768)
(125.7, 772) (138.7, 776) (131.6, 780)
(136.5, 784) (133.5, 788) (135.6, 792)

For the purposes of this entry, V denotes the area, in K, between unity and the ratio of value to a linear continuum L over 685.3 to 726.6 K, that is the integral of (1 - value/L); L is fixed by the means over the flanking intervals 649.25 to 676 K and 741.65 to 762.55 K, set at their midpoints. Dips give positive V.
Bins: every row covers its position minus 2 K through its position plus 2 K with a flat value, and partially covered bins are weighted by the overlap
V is 3.5 K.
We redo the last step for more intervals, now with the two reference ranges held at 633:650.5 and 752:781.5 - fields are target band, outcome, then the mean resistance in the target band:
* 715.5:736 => 2.6 K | 123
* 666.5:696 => 4.1 K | 129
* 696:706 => 1.6 K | 122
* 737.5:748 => 0.5 K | 131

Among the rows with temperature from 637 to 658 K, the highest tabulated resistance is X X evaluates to 158.7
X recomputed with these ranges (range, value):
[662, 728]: 140.7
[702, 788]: 140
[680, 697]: 129.8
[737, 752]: 138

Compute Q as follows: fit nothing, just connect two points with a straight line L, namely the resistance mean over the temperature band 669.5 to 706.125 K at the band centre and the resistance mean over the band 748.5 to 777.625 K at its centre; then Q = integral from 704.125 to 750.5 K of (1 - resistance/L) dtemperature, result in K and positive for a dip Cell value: 1.4 K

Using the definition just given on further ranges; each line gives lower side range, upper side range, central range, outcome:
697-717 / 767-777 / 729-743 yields 0.1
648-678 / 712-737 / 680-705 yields 1.2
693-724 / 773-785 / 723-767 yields 0.0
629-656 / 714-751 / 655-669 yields 1.1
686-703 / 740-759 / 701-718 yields 0.0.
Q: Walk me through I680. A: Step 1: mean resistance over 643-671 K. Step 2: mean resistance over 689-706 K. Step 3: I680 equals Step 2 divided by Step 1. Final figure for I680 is 0.88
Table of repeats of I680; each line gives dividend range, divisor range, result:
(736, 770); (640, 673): 0.93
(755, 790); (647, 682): 0.98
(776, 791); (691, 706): 1.10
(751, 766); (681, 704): 1.09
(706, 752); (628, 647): 0.76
